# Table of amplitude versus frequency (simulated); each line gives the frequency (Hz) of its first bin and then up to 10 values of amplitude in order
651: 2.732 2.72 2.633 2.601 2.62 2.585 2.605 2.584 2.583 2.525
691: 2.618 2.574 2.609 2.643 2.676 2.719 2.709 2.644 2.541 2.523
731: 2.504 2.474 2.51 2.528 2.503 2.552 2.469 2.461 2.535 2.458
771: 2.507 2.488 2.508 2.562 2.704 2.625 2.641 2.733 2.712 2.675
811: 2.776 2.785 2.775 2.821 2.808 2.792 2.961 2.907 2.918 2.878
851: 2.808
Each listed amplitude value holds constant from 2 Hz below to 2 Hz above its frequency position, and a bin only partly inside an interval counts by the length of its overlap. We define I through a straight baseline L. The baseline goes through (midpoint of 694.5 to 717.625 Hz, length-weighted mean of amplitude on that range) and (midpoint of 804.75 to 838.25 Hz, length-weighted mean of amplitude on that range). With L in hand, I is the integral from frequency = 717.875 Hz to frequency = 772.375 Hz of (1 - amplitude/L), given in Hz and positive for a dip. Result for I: 3.9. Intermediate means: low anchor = 2.66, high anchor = 2.8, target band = 2.51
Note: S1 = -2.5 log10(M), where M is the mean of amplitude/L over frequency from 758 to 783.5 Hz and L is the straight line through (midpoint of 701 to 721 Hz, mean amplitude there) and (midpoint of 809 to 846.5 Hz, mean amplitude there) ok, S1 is 0.107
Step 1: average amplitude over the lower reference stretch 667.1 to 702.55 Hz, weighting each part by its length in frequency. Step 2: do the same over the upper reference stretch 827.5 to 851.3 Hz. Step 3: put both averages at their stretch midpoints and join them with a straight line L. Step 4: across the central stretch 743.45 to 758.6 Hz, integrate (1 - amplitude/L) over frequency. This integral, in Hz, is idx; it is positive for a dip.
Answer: 1.2 Hz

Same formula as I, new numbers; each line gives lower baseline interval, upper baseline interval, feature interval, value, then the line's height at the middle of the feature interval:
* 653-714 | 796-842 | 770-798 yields 1.68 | 2.75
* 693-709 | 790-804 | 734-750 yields 0.84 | 2.65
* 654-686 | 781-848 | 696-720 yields -0.11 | 2.65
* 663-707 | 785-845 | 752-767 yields 1.17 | 2.7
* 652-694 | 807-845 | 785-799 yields 0.57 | 2.78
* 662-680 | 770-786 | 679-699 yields 0.07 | 2.59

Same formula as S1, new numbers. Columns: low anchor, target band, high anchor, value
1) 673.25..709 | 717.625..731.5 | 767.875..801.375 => 0.02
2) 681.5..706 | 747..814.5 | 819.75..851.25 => 0.07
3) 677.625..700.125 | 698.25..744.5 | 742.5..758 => -0.02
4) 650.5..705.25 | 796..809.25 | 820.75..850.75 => 0.04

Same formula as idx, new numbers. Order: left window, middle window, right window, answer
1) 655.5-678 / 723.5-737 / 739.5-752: 0.2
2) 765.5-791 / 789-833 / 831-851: -0.2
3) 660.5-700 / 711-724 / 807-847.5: 0.0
